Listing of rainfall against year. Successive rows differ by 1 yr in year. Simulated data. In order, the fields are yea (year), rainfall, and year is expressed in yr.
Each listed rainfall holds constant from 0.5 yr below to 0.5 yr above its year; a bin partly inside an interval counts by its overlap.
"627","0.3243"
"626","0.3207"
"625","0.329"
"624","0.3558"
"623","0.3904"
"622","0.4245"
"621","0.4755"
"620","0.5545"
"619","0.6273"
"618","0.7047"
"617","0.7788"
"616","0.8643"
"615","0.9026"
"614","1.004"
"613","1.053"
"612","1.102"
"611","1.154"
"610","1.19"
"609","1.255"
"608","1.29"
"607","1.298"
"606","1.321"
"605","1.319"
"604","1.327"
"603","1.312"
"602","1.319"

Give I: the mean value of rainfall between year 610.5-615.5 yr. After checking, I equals 1.04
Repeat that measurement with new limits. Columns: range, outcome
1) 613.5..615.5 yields 0.953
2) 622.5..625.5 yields 0.358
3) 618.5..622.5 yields 0.52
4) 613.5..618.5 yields 0.851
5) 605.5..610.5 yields 1.27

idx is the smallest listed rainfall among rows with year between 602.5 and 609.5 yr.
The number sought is 1.255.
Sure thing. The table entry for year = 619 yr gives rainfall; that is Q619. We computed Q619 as 0.6273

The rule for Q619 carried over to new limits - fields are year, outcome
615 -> 0.9026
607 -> 1.298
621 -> 0.4755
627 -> 0.3243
